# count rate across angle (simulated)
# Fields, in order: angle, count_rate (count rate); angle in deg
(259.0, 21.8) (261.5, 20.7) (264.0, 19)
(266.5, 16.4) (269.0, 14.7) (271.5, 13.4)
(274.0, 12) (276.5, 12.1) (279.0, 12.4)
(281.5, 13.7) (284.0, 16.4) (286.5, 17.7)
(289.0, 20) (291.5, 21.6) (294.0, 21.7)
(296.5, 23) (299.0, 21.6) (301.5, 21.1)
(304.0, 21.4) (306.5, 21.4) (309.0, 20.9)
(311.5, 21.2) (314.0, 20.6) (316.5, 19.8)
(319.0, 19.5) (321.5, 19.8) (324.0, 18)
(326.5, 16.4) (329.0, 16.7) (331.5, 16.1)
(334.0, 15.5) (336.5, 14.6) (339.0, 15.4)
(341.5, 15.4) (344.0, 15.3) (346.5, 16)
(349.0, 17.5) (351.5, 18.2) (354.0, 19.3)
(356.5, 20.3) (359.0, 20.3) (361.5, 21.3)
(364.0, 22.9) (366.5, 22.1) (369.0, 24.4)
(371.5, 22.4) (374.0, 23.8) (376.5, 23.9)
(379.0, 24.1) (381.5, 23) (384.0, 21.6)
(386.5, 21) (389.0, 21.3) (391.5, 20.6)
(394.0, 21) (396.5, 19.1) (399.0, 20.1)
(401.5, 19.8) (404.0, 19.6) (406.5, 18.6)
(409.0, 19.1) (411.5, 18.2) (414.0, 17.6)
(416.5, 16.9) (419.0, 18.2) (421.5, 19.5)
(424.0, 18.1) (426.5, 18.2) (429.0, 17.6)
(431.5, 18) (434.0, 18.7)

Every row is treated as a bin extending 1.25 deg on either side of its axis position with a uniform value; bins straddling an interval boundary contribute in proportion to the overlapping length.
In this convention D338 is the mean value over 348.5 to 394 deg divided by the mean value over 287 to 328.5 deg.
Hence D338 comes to 1.1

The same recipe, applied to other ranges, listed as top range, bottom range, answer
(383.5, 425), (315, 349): 1.15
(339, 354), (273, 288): 1.17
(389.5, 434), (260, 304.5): 1.07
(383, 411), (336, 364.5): 1.12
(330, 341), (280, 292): 0.88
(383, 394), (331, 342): 1.37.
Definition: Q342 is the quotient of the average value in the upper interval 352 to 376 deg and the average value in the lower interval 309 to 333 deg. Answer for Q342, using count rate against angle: 1.16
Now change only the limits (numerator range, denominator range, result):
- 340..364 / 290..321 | 0.87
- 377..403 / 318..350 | 1.28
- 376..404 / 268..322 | 1.15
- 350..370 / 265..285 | 1.51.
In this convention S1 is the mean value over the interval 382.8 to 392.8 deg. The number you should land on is 21.1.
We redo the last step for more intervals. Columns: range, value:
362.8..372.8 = 23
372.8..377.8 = 23.9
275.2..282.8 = 12.8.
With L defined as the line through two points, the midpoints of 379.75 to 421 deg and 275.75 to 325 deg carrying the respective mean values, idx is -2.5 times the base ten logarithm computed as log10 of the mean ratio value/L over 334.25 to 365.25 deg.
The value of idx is 0.09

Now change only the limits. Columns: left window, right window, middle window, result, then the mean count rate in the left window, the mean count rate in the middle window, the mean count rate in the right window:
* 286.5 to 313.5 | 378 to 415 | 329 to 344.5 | 0.323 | 21.2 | 15.5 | 20.3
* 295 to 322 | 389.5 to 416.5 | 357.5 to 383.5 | -0.147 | 21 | 22.8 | 19.3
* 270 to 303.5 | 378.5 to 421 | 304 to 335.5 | -0.042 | 17.5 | 18.9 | 19.9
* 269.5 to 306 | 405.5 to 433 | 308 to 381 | -0.085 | 17.7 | 19.4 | 18.2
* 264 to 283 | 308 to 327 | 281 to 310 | -0.200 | 13.9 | 20.2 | 19.6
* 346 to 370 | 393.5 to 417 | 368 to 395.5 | -0.142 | 20.3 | 22.4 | 19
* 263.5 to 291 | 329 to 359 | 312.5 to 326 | -0.190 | 15.3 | 19.4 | 16.8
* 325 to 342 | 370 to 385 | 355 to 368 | -0.047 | 15.8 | 21.4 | 23.2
